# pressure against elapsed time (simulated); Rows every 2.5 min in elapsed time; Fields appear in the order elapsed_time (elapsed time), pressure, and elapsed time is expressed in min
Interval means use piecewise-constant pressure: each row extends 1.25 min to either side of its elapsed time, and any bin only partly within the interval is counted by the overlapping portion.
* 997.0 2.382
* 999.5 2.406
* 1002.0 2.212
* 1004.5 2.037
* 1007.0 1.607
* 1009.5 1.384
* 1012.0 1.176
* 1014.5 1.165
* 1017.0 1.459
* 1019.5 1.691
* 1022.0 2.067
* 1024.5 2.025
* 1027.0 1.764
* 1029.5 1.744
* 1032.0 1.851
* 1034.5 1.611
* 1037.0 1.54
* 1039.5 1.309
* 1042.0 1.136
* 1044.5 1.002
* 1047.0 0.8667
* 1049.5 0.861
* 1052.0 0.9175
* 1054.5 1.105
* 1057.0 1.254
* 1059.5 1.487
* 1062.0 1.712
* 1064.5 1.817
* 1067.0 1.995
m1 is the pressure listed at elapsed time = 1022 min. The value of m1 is 2.067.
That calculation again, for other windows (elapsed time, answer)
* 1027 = 1.764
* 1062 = 1.712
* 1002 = 2.212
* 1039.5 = 1.309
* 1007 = 1.607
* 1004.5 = 2.037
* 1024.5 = 2.025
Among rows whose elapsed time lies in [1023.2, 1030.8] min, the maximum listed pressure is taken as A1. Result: 2.025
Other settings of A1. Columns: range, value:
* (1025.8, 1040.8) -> 1.851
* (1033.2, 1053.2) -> 1.611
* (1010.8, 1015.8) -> 1.176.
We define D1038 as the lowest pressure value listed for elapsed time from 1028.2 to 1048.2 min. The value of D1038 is 0.8667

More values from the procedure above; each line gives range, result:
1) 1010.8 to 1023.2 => 1.165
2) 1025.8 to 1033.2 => 1.744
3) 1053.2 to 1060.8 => 1.105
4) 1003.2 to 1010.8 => 1.384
